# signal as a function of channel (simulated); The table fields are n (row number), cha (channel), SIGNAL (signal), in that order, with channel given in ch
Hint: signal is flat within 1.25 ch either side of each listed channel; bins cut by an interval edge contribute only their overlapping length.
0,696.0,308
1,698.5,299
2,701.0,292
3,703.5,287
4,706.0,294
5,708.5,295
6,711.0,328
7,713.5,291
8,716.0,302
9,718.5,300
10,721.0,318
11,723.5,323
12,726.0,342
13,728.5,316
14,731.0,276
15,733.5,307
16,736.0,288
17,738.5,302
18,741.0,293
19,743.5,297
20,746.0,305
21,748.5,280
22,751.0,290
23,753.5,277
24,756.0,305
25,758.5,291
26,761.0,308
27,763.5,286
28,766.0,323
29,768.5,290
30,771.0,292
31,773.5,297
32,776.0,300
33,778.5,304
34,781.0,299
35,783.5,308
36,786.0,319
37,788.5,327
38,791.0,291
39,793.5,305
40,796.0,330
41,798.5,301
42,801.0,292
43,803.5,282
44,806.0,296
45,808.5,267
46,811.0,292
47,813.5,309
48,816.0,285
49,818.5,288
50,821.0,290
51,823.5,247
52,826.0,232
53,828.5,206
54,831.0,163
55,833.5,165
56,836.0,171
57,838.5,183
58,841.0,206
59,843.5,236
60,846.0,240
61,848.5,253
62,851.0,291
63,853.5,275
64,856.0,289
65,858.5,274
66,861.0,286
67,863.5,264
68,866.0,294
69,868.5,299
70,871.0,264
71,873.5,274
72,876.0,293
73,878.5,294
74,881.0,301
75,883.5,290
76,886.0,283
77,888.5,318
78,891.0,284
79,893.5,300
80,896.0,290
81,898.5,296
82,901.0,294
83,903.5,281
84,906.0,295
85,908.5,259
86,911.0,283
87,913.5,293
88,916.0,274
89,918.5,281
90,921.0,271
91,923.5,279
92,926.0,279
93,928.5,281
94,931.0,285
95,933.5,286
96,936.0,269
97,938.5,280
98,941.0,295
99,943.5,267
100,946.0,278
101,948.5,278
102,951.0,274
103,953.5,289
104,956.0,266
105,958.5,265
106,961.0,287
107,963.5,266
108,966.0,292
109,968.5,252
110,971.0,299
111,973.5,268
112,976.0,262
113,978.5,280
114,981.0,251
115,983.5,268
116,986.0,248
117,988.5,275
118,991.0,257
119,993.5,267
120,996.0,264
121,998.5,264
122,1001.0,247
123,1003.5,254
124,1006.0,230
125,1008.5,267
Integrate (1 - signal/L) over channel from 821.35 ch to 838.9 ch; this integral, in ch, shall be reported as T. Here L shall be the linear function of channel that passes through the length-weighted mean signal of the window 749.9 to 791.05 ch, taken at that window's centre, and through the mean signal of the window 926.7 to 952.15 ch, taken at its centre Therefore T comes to 5.5 ch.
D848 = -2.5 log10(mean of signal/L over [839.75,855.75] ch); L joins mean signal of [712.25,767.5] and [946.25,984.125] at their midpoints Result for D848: 0.14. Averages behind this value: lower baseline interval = 301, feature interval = 253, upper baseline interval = 273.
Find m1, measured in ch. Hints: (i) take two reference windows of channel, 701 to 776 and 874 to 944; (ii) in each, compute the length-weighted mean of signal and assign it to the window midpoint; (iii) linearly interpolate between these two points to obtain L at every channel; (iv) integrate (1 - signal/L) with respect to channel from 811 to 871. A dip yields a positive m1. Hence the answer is 8.32 ch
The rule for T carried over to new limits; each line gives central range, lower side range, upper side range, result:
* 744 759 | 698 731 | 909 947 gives 0.5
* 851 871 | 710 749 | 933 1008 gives 0.2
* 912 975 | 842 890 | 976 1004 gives -2.3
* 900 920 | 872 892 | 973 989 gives 0.1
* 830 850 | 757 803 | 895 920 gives 6.2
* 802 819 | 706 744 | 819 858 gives -2.6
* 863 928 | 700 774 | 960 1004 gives -1.8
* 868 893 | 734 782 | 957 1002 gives -0.9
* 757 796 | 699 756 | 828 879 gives -3.3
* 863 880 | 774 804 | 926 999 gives 0.3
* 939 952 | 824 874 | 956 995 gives -0.8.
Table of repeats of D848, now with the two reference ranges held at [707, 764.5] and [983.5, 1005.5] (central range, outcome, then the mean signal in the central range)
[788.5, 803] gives -0.05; 305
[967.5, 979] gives -0.04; 272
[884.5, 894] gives -0.08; 296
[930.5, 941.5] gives -0.05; 282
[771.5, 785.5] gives -0.03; 302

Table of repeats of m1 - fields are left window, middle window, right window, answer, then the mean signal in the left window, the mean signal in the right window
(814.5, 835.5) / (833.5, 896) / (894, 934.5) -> -2.77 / 233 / 283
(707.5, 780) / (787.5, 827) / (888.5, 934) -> 0.69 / 301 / 285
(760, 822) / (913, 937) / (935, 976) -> 0.08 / 299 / 276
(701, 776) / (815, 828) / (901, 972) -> 1.19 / 300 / 279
